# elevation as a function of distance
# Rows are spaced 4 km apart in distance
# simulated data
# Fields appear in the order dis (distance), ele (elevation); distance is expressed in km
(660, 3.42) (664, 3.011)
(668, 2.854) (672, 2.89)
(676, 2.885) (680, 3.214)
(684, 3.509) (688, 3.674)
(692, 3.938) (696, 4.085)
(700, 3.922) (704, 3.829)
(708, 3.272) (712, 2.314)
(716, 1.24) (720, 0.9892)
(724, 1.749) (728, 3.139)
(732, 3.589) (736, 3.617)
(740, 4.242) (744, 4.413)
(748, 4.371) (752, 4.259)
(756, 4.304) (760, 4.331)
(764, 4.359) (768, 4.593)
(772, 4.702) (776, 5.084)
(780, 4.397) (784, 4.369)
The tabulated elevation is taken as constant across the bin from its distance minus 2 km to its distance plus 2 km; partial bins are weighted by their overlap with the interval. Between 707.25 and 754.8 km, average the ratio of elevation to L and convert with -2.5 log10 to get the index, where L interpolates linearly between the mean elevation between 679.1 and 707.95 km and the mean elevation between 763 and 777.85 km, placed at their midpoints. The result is 0.34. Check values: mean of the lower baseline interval 3.73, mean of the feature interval 3.12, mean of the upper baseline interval 4.7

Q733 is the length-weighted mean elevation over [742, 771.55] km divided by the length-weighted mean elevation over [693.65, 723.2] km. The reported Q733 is 1.58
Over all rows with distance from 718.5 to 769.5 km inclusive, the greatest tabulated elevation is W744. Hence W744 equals 4.593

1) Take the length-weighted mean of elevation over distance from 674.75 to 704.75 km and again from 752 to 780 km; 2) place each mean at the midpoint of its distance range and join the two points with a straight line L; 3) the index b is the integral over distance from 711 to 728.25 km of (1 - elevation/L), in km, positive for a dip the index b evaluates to 9.8 km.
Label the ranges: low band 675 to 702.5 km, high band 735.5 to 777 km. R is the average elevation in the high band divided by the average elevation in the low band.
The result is 1.2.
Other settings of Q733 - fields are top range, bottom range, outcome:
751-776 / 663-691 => 1.41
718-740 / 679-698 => 0.75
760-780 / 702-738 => 1.75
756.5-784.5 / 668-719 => 1.43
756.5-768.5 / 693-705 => 1.11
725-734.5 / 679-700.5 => 0.86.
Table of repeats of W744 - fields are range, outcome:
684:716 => 4.085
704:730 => 3.829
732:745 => 4.413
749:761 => 4.331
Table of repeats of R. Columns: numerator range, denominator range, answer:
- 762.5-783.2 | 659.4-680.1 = 1.54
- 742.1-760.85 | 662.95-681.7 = 1.46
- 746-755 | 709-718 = 2.22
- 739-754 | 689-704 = 1.10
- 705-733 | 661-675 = 0.79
